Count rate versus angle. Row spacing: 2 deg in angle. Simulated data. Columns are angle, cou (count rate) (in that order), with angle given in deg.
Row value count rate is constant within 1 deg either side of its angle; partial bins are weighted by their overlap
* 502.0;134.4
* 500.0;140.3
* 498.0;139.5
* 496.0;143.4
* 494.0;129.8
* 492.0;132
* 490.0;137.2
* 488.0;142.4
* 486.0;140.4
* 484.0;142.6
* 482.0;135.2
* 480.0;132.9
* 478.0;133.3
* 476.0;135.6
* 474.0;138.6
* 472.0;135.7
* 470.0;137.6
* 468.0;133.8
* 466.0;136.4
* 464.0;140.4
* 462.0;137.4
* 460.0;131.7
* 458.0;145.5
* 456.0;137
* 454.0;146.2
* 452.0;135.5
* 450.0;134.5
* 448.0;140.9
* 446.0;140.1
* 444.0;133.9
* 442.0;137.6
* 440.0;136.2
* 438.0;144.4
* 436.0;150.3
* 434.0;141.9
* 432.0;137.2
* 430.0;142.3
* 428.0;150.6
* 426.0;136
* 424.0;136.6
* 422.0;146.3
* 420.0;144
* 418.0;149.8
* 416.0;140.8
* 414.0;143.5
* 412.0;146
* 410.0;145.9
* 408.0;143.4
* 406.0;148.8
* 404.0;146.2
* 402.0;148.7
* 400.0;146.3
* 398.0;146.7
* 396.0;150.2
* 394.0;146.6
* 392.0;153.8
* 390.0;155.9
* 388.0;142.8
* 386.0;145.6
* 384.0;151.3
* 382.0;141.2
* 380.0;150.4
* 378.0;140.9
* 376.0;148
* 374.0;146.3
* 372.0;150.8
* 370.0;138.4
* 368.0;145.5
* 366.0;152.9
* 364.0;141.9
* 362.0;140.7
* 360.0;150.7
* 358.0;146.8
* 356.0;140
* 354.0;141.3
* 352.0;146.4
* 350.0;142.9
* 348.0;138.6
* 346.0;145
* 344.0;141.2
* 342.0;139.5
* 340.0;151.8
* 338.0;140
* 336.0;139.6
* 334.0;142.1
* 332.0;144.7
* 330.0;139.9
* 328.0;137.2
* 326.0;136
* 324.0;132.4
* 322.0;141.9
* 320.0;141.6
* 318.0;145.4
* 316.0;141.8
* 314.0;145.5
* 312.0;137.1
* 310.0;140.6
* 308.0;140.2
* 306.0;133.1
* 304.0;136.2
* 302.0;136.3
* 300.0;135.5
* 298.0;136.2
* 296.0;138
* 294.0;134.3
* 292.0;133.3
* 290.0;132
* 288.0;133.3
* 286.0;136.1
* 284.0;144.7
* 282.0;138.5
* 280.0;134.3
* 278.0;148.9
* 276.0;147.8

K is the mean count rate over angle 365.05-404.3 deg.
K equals 147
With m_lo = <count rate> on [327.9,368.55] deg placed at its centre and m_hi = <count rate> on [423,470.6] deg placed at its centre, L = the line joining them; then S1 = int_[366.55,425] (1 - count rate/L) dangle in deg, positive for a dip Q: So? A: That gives -2.0 deg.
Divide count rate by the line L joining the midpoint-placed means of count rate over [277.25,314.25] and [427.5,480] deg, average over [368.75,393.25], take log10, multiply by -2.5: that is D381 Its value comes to -0.07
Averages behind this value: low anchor 137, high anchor 139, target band 147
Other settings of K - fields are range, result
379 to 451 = 144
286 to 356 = 139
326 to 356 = 142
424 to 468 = 140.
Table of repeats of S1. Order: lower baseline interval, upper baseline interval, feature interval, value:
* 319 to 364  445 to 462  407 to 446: -0.79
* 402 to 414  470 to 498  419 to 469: 0.67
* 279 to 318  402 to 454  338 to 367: -0.97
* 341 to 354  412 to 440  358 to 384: -0.62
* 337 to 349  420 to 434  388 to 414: -1.06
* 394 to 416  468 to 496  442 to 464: 0.30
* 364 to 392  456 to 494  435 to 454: 0.07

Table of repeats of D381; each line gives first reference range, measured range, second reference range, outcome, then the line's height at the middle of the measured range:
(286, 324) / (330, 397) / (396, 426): -0.03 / 142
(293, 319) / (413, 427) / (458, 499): -0.04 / 138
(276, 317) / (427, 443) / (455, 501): -0.04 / 138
